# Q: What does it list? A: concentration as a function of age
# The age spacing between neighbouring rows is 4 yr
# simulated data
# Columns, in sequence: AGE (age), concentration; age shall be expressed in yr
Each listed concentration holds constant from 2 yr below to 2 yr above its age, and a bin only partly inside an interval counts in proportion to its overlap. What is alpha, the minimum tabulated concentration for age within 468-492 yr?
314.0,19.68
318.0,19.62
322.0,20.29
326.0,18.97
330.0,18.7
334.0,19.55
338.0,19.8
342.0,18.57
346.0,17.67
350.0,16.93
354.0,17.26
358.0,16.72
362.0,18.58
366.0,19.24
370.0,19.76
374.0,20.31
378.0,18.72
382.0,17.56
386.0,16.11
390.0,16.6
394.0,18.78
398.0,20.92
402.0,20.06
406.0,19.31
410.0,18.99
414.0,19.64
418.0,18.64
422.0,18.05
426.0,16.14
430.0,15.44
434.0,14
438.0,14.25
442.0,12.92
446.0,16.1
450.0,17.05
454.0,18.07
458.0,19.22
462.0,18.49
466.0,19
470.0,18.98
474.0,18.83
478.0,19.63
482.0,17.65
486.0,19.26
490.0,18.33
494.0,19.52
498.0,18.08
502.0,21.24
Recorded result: 17.65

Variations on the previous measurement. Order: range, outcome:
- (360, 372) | 18.58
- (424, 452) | 12.92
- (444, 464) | 16.1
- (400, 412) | 18.99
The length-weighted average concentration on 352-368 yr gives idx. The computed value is 17.9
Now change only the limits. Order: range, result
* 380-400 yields 18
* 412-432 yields 17.6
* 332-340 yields 19.7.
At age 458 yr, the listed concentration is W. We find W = 19.22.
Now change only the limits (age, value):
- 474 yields 18.83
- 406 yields 19.31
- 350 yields 16.93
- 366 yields 19.24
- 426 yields 16.14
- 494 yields 19.52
